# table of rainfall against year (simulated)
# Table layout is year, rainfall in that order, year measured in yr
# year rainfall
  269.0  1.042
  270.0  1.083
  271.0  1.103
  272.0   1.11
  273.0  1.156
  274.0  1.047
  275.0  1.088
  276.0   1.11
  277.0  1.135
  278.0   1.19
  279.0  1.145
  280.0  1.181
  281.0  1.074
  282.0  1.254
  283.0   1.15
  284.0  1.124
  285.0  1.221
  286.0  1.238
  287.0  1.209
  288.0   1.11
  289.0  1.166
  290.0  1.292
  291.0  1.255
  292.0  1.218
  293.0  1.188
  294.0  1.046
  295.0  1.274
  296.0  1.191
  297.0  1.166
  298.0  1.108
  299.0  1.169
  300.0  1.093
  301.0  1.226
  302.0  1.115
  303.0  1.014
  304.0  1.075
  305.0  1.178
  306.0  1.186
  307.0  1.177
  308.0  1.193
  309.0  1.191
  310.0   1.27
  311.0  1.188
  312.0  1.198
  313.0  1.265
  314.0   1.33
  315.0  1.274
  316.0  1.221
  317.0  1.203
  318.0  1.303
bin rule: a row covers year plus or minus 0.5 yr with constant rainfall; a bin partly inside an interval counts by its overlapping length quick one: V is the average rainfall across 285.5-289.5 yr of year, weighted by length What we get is 1.18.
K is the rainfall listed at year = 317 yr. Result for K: 1.203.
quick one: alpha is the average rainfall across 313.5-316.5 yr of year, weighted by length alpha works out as 1.28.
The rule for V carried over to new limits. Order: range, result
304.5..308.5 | 1.18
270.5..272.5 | 1.11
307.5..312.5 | 1.21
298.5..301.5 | 1.16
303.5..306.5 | 1.15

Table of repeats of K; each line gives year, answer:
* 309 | 1.191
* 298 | 1.108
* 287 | 1.209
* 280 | 1.181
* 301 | 1.226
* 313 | 1.265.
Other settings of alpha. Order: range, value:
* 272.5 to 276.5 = 1.1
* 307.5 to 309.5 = 1.19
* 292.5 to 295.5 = 1.17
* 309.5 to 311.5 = 1.23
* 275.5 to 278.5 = 1.15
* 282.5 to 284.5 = 1.14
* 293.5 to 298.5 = 1.16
